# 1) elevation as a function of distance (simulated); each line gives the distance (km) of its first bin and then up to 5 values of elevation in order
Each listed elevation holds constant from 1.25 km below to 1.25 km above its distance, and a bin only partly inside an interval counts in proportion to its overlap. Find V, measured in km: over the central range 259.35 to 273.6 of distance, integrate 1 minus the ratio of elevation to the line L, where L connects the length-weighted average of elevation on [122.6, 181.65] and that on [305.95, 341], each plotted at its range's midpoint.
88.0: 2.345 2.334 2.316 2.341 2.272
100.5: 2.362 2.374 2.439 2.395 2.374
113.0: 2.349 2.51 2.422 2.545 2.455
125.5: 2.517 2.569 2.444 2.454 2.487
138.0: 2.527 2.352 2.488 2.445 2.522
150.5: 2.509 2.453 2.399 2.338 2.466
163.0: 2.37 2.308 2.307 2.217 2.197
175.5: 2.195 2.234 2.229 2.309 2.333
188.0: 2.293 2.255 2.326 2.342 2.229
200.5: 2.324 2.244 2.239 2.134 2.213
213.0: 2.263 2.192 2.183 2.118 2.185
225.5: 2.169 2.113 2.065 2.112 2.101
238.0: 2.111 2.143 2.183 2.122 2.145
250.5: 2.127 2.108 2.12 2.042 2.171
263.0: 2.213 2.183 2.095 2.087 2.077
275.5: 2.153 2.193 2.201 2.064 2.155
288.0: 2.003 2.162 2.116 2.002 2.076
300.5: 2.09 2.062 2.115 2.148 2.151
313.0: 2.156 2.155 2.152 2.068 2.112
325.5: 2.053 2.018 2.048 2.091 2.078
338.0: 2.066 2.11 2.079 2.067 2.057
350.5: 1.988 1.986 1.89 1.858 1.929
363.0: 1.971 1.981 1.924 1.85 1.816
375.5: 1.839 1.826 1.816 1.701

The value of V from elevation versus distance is 0.4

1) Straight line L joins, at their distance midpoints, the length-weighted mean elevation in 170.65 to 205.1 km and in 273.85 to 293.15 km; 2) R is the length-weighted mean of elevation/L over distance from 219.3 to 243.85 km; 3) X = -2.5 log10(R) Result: 0.04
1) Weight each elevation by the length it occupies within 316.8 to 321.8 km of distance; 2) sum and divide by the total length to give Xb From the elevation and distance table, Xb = 2.11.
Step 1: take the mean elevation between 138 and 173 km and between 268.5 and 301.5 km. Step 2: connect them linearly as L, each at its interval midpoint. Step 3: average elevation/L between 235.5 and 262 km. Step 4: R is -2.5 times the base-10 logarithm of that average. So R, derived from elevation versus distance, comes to 0.03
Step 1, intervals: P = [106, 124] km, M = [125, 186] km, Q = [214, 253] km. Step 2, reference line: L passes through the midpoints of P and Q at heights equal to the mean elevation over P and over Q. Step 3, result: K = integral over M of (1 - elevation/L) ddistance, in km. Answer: -1.3 km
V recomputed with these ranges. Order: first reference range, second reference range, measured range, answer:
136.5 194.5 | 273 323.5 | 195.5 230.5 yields 1.0 km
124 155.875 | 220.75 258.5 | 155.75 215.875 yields 1.0 km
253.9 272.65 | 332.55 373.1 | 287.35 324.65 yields -0.8 km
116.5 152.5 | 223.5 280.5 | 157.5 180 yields 0.9 km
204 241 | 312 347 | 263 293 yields -0.1 km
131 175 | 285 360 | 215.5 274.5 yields 2.4 km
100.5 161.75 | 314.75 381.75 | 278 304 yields 0.2 km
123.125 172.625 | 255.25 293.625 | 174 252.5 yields 2.5 km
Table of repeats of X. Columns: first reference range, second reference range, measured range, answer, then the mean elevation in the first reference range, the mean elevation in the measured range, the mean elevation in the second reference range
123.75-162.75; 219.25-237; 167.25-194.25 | 0.023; 2.46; 2.26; 2.12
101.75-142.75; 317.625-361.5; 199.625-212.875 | 0.029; 2.45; 2.23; 2.03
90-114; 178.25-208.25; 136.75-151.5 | -0.070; 2.36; 2.47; 2.27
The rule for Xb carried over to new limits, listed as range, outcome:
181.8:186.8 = 2.32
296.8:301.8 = 2.08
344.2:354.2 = 2.02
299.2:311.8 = 2.11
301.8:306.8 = 2.09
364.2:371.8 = 1.92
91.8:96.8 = 2.33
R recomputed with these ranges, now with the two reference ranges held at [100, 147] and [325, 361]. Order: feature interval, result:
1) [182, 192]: 0.013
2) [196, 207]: 0.017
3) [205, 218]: 0.036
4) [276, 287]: -0.004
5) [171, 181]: 0.064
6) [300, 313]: -0.013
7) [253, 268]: 0.022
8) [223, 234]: 0.061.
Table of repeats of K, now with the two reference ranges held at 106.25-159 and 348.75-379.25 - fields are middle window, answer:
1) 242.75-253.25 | 0.2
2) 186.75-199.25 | 0.1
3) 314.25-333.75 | -0.8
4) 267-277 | 0.1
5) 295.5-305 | -0.1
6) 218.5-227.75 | 0.4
